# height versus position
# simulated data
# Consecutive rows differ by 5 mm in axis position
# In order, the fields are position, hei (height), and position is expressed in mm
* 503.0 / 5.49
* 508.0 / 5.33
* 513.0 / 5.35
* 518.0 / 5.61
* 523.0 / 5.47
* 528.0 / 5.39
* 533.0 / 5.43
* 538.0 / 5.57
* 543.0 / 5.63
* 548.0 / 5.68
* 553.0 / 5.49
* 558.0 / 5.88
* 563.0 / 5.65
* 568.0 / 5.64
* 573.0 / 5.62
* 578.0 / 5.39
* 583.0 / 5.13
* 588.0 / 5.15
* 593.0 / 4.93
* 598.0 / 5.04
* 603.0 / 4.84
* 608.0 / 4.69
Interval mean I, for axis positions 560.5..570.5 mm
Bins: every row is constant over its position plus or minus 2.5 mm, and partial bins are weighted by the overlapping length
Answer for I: 5.65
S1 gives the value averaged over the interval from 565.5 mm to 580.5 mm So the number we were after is 5.55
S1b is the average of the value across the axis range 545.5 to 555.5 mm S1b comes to 5.58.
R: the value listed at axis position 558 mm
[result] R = 5.88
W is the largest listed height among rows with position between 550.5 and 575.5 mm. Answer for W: 5.88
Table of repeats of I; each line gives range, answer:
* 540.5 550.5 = 5.65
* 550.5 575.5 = 5.66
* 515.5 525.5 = 5.54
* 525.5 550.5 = 5.54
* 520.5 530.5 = 5.43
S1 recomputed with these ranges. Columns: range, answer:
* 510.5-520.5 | 5.48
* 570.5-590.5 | 5.32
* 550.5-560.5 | 5.69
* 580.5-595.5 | 5.07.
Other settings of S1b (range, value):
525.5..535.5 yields 5.41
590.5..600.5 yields 4.98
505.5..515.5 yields 5.34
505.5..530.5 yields 5.43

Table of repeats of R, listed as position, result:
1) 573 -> 5.62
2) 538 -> 5.57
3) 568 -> 5.64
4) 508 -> 5.33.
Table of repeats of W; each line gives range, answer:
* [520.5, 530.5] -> 5.47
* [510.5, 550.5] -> 5.68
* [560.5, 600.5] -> 5.65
